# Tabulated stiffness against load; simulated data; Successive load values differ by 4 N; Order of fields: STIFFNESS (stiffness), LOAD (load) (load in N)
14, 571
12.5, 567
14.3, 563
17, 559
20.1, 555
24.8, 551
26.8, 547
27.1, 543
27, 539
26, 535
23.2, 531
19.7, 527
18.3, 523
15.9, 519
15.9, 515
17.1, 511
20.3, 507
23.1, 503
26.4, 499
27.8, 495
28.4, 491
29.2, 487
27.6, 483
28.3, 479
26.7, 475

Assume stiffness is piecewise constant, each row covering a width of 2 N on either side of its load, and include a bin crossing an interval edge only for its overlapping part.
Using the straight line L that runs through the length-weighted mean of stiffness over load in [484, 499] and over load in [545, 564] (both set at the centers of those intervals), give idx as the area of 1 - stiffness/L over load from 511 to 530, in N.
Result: 5.4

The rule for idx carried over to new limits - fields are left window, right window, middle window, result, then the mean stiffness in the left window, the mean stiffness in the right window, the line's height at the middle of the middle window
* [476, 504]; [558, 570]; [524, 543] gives -4.3 N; 27.4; 14.3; 19.7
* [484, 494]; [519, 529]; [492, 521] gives 3.2 N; 28.6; 18.4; 23.5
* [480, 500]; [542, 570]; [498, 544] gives 4.8 N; 28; 19.9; 24.2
